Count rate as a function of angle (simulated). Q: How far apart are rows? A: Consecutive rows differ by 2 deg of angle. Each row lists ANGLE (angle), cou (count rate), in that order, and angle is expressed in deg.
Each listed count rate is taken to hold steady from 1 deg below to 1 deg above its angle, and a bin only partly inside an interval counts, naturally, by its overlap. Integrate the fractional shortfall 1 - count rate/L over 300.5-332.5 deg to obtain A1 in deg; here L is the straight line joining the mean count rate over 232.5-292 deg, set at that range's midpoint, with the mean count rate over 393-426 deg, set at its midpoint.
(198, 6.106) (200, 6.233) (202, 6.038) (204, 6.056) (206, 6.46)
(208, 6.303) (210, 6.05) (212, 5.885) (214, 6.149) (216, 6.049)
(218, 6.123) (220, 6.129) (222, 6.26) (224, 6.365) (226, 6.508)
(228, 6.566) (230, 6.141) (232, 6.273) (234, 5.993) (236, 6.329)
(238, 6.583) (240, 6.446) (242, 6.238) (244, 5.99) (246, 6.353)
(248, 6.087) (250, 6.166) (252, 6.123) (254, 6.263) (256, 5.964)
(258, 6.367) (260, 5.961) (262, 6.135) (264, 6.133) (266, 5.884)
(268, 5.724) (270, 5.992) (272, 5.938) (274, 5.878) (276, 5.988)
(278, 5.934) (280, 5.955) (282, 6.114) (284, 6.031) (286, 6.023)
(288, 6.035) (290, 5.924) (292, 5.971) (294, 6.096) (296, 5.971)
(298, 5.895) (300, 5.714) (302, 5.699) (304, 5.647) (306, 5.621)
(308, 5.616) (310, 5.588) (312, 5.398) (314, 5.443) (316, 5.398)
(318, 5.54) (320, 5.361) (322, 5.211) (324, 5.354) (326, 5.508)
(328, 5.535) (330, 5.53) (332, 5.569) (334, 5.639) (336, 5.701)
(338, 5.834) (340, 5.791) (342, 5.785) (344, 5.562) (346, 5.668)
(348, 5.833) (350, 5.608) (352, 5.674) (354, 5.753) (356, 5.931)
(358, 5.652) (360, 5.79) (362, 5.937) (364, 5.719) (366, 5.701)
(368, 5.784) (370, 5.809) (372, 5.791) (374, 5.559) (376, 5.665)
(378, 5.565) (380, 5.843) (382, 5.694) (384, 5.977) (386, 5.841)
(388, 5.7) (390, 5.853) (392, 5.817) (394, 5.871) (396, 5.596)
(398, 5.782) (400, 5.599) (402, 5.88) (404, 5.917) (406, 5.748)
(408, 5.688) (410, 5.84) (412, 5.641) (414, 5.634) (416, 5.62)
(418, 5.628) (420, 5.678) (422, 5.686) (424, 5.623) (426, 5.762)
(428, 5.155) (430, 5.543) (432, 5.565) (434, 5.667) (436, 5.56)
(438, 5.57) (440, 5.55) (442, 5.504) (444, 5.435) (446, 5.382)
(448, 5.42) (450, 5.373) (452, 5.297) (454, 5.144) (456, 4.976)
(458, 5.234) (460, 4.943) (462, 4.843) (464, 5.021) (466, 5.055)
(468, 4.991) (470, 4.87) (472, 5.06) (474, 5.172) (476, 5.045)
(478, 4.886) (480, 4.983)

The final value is 2.41 deg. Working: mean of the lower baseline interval 6.09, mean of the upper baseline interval 5.72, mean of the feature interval 5.5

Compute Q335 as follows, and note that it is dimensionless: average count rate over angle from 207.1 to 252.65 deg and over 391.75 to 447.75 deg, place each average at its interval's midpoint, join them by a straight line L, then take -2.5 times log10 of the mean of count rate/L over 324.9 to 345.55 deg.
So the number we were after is 0.05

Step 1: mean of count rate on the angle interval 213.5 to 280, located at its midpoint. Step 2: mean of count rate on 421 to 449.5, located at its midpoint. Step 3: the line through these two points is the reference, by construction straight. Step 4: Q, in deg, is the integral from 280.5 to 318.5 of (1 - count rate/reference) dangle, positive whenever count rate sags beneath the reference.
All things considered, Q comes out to 1.2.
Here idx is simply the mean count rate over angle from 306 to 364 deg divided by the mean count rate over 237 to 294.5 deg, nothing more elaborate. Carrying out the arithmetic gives 0.92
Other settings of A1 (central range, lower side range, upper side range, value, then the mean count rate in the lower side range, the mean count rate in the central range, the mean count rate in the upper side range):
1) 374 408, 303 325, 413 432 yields -1.27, 5.47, 5.76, 5.59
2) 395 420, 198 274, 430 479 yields -1.27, 6.16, 5.71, 5.24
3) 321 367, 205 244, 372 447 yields 1.63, 6.25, 5.66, 5.67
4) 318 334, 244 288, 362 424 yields 1.20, 6.05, 5.46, 5.74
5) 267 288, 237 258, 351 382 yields 0.50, 6.23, 5.96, 5.74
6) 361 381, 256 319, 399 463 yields -0.30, 5.86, 5.74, 5.5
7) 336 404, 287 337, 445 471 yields -4.06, 5.64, 5.76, 5.12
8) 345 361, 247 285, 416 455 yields 0.07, 6.03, 5.74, 5.51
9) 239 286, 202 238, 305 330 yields -1.44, 6.22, 6.07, 5.47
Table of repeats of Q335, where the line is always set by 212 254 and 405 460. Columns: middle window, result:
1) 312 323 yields 0.10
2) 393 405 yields -0.03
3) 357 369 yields 0.00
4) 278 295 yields 0.00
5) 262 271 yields 0.03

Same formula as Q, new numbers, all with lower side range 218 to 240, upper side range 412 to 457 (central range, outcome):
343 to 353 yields 0.3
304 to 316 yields 0.9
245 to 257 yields 0.1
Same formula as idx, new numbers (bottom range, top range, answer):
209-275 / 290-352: 0.92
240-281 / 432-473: 0.87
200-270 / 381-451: 0.91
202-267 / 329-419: 0.93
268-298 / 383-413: 0.97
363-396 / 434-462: 0.93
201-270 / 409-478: 0.87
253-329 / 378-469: 0.95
